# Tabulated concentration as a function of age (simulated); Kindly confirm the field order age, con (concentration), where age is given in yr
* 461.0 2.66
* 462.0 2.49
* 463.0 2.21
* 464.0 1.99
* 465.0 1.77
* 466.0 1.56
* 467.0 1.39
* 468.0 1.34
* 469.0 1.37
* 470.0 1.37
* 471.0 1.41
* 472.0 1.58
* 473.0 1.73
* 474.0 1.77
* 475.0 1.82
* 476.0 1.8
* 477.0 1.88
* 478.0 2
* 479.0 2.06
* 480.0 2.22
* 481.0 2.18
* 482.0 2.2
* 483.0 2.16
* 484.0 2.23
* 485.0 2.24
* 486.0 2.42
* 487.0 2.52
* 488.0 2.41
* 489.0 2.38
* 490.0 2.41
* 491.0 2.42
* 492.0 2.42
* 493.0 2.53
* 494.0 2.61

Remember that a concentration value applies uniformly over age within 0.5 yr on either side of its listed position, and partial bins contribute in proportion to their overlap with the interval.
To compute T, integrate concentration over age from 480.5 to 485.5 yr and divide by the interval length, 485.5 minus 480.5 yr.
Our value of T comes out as 2.2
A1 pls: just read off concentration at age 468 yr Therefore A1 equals 1.34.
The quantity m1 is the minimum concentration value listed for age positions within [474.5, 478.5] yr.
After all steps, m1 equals 1.8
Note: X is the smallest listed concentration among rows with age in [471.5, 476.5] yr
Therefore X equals 1.58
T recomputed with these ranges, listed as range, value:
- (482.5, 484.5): 2.2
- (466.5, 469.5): 1.37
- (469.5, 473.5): 1.52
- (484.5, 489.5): 2.39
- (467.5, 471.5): 1.37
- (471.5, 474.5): 1.69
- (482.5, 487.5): 2.31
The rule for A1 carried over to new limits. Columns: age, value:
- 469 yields 1.37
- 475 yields 1.82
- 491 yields 2.42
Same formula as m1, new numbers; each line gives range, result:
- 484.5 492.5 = 2.24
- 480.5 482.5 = 2.18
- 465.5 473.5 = 1.34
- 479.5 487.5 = 2.16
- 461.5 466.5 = 1.56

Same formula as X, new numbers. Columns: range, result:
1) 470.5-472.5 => 1.41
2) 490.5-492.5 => 2.42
